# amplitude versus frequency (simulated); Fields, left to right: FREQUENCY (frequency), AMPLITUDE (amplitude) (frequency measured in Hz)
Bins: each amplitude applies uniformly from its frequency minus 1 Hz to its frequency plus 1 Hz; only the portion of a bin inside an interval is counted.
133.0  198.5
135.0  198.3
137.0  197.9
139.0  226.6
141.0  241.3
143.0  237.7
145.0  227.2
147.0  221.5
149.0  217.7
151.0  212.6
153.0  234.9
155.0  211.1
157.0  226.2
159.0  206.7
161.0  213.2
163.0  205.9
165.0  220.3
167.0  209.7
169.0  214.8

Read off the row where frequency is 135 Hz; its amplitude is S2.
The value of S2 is 198.3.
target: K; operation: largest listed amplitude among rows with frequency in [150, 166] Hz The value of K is 234.9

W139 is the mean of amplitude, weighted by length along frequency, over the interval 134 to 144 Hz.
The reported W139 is 220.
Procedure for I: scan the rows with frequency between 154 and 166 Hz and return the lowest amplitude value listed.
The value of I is 205.9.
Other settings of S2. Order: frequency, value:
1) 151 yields 212.6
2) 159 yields 206.7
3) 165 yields 220.3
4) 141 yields 241.3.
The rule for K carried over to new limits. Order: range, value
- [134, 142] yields 241.3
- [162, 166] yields 220.3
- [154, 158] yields 226.2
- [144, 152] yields 227.2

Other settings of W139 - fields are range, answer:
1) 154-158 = 219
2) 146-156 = 220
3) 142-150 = 226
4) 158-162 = 210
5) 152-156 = 223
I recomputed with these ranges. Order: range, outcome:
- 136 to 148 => 197.9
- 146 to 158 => 211.1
